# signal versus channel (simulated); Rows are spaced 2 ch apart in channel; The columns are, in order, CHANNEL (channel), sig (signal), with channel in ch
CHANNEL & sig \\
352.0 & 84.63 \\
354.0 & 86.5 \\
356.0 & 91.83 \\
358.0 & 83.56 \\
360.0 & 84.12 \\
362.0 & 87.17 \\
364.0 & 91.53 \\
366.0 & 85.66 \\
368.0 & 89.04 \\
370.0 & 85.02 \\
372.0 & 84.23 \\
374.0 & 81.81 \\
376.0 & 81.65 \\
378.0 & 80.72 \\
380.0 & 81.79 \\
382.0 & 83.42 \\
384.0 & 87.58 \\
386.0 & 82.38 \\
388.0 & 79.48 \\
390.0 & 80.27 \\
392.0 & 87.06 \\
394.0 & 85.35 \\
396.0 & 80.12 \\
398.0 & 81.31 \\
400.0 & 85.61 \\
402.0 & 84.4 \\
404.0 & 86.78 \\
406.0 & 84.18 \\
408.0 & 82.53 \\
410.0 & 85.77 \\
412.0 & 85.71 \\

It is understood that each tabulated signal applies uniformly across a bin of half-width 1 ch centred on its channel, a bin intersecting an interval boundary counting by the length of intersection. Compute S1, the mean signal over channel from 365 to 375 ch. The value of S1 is 85.2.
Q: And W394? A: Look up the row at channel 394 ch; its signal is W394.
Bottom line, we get 85.35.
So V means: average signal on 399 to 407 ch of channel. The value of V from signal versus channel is 85.2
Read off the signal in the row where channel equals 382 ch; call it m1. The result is 83.42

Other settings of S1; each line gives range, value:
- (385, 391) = 80.7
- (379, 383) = 82.6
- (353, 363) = 86.6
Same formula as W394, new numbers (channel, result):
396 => 80.12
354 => 86.5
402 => 84.4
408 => 82.53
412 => 85.71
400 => 85.61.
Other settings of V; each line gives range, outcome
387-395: 83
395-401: 82.3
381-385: 85.5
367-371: 87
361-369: 88.4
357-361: 83.8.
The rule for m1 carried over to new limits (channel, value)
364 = 91.53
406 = 84.18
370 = 85.02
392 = 87.06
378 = 80.72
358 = 83.56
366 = 85.66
